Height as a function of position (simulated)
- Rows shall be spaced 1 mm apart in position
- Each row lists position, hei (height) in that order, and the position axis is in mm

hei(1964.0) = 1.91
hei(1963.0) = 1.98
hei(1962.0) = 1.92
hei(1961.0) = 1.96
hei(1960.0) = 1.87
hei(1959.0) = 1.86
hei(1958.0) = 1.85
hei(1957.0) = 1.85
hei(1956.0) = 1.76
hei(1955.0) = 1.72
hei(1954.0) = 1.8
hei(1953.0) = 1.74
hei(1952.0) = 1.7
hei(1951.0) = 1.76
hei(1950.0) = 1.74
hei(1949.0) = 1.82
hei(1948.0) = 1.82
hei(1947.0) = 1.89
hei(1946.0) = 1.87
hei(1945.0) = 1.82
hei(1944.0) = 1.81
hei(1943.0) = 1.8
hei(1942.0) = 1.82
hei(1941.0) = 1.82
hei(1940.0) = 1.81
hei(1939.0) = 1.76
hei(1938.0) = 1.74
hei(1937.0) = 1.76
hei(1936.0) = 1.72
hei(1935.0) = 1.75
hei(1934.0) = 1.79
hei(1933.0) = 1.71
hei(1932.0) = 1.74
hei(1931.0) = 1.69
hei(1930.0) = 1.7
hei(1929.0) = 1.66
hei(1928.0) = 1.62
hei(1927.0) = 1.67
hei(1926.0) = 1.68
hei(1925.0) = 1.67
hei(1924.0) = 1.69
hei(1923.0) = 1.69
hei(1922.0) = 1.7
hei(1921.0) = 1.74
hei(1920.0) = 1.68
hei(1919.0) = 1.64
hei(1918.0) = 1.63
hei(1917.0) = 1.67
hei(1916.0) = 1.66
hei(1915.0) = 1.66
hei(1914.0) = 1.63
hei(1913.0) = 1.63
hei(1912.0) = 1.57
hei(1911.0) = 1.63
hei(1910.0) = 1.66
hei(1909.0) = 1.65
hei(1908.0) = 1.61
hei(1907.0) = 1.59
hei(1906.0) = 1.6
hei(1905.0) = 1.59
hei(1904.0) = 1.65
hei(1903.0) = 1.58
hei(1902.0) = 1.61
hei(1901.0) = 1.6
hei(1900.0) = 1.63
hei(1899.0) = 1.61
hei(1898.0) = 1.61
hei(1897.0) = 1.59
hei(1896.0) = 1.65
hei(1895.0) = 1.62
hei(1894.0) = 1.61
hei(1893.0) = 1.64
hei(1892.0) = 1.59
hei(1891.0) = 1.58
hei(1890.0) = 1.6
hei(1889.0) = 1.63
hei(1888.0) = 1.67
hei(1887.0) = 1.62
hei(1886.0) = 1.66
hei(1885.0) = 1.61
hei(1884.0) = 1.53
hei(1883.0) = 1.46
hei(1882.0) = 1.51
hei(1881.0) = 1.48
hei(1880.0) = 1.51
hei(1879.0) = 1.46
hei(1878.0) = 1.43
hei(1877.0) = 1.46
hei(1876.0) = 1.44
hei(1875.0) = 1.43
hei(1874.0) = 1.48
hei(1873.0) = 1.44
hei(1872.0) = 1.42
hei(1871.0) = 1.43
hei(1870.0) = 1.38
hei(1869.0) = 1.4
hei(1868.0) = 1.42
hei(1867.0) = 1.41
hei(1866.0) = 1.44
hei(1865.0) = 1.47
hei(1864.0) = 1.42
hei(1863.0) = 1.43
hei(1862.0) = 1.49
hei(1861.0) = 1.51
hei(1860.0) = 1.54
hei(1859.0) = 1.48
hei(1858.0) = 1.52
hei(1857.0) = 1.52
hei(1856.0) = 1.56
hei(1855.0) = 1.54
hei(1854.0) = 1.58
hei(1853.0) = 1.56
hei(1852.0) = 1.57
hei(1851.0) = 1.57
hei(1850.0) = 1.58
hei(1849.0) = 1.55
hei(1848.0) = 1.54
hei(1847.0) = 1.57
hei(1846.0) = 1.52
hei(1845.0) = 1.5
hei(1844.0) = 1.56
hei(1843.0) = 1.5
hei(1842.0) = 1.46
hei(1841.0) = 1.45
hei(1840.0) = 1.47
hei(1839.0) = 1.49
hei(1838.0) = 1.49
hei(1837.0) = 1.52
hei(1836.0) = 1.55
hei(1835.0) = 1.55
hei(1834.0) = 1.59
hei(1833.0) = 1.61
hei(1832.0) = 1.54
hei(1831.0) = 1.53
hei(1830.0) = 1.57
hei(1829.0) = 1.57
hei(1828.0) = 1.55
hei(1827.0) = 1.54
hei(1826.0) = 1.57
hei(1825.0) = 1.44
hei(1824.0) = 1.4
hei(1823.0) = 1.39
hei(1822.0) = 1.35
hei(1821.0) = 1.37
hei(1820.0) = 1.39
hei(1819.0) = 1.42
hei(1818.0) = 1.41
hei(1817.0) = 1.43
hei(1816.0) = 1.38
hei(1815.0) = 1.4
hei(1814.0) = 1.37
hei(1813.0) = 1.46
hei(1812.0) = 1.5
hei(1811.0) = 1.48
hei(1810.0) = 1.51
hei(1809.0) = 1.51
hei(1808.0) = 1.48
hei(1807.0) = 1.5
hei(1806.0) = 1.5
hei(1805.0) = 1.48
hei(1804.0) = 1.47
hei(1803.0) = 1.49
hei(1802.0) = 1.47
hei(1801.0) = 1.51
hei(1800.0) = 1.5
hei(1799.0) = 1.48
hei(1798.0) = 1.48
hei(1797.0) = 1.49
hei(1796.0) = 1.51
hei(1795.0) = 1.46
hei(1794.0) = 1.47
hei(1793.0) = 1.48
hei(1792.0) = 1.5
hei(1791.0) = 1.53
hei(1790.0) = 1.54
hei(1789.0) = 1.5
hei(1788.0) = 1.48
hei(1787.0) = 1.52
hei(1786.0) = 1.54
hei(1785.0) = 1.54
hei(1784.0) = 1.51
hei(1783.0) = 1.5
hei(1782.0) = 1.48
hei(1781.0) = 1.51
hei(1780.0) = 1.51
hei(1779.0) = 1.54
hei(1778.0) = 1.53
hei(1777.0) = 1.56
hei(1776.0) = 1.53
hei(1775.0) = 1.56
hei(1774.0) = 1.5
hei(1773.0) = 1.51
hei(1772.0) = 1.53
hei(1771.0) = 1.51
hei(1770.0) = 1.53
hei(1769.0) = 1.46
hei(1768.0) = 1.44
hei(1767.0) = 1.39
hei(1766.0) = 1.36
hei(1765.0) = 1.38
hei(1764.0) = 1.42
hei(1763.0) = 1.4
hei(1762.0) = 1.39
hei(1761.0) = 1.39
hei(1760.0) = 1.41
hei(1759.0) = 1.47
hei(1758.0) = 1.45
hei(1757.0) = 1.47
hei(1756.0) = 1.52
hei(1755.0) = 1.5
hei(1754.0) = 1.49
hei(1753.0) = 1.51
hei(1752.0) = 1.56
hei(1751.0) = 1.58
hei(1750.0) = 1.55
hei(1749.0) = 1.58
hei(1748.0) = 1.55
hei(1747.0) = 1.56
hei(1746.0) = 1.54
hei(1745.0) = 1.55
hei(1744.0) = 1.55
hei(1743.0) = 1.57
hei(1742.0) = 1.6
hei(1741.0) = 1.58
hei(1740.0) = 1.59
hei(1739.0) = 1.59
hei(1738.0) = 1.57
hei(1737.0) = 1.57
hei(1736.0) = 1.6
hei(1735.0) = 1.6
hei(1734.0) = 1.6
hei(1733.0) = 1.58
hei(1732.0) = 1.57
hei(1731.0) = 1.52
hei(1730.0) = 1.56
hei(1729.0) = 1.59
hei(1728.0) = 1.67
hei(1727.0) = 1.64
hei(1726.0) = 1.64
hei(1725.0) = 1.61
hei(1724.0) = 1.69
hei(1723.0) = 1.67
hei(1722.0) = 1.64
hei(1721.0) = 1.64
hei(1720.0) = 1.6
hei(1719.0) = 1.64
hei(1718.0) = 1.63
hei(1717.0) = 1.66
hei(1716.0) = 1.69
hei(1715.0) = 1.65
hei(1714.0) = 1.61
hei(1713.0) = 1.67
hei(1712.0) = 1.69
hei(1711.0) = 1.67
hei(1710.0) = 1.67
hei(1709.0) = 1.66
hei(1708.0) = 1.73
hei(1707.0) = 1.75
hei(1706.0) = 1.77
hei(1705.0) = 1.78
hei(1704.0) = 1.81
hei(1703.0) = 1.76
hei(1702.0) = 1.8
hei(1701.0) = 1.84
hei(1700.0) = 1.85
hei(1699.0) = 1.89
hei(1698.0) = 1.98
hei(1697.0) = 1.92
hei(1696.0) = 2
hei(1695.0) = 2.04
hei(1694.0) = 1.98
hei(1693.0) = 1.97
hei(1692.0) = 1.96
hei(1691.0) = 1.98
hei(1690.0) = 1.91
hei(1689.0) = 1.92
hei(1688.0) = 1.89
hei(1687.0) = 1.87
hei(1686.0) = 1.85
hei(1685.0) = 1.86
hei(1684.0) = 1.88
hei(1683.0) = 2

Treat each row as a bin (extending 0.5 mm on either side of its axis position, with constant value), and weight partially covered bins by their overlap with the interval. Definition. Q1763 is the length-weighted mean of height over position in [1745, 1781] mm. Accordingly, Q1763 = 1.49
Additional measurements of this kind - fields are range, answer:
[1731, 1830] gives 1.5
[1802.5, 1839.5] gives 1.48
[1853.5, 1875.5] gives 1.47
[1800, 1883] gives 1.49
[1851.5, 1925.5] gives 1.56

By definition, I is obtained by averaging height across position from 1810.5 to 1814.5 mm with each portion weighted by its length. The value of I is 1.45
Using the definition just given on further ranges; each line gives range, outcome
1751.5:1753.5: 1.54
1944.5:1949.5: 1.84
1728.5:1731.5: 1.56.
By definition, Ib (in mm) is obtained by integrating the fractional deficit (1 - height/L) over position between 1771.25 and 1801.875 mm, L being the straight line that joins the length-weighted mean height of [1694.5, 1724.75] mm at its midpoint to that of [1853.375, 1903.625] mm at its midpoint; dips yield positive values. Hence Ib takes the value 2.5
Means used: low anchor 1.75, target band 1.51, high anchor 1.53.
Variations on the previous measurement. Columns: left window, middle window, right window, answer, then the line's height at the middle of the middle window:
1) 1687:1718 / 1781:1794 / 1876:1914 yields 1.6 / 1.71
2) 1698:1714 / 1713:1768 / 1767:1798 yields 3.1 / 1.64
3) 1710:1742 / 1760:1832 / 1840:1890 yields 3.9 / 1.56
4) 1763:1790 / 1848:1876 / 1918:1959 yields 2.4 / 1.63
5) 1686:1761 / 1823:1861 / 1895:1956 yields 3.6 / 1.69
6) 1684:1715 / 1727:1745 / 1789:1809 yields 1.3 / 1.71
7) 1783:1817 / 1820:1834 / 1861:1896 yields 0.0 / 1.49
